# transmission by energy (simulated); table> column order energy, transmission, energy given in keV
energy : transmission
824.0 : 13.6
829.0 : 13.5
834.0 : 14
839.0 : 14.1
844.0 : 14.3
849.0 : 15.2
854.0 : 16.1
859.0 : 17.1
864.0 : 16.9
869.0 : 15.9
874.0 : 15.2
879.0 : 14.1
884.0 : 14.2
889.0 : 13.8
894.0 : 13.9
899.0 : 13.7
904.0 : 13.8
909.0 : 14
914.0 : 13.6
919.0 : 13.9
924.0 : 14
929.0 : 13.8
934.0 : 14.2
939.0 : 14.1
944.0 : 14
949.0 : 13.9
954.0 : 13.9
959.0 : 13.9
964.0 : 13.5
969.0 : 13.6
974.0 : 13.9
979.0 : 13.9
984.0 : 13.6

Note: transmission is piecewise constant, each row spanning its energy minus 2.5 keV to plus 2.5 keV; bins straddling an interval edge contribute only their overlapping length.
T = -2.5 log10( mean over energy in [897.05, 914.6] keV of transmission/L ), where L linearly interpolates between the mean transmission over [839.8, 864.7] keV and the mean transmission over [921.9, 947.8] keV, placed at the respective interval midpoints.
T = 0.062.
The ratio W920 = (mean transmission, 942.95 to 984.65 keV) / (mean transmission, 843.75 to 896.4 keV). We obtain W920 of 0.9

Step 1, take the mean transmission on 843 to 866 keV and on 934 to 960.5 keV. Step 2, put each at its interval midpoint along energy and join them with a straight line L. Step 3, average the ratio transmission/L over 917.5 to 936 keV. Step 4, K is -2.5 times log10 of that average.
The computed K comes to 0.03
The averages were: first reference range 16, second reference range 14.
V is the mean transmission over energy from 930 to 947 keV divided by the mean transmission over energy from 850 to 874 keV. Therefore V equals 0.86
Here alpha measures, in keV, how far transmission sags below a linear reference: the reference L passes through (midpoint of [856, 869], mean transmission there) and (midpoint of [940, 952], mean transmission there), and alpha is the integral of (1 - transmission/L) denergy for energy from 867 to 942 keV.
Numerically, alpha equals 5.9 keV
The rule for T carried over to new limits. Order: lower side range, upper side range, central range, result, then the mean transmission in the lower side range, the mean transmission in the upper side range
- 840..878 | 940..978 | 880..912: 0.082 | 15.7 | 13.8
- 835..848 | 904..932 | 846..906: -0.067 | 14.3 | 13.9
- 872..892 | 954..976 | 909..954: 0.002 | 14.3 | 13.7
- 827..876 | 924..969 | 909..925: 0.037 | 15.2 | 13.9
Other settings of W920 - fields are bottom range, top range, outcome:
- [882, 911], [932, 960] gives 1.01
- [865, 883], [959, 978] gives 0.91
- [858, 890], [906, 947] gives 0.91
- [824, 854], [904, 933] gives 0.97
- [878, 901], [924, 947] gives 1.01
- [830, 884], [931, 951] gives 0.92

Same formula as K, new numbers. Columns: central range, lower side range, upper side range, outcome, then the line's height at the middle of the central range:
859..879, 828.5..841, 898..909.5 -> -0.15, 13.9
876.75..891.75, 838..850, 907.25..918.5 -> 0.01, 14.1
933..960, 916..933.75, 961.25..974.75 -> -0.02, 13.8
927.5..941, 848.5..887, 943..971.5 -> 0.02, 14.3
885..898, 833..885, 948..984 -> 0.07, 14.8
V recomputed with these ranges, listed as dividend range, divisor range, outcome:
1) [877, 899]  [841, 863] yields 0.89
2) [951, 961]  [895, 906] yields 1.01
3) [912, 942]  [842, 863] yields 0.88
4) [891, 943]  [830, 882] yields 0.91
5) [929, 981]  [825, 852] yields 0.98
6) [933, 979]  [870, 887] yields 0.95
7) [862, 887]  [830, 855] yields 1.04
